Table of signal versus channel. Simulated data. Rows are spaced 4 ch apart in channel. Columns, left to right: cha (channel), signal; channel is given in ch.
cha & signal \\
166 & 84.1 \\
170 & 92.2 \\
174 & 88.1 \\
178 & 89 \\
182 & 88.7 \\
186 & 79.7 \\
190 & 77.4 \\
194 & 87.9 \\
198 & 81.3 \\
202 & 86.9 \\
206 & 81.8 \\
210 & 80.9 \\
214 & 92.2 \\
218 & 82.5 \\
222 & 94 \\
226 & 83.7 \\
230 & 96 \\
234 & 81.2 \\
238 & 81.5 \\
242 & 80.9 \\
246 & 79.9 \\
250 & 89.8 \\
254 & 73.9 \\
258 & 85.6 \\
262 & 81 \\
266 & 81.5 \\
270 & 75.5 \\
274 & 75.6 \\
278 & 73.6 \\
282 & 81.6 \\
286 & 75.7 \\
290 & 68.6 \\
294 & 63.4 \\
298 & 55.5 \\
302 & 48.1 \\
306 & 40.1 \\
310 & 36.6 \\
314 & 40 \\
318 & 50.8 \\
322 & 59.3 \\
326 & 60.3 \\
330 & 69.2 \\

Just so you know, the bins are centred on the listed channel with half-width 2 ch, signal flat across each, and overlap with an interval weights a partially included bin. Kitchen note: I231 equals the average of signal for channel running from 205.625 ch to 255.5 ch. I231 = 84.7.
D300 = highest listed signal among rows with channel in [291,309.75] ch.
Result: 63.4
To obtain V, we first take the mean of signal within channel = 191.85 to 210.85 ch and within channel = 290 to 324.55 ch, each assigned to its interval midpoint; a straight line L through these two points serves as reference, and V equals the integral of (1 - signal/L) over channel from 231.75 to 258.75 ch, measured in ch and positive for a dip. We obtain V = -4.57 ch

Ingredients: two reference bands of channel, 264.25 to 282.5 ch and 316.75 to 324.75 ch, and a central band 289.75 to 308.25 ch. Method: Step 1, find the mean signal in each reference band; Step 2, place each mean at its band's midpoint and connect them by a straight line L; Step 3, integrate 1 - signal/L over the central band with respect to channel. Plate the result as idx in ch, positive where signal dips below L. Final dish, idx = 3.5 ch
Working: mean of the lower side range 77.2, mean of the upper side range 55.9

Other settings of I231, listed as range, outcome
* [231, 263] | 82.2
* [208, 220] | 85.2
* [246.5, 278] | 80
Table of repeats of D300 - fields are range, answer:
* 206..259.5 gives 96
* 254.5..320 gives 85.6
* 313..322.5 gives 59.3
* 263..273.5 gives 81.5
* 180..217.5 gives 92.2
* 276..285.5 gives 81.6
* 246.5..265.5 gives 89.8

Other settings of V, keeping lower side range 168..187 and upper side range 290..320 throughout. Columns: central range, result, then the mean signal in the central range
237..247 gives -1.8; 80.8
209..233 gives -4.4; 88.2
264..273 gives -2.7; 78.2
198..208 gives -0.4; 83.7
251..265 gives -3.9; 81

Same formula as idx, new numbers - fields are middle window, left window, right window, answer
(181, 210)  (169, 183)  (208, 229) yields 1.7 ch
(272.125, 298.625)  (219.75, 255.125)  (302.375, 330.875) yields -3.1 ch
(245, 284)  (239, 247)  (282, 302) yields -3.1 ch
